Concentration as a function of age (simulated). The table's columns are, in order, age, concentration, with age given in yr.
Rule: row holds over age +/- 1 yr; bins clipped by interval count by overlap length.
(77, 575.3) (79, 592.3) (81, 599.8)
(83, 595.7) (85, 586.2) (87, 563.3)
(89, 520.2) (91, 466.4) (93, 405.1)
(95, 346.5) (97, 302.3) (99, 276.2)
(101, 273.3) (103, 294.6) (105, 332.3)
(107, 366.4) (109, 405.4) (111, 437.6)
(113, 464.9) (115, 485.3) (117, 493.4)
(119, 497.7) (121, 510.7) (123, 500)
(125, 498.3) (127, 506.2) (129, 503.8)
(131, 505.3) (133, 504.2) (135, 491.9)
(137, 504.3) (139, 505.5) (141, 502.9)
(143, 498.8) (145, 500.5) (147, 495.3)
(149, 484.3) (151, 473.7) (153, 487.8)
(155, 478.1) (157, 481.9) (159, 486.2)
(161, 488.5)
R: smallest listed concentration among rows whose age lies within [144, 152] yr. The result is 473.7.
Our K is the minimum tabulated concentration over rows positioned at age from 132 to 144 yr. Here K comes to 491.9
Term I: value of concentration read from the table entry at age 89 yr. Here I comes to 520.2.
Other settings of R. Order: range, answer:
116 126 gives 493.4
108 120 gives 405.4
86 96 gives 346.5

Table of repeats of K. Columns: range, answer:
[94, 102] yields 273.3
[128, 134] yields 503.8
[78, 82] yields 592.3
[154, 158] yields 478.1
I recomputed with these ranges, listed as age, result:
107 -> 366.4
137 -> 504.3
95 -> 346.5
